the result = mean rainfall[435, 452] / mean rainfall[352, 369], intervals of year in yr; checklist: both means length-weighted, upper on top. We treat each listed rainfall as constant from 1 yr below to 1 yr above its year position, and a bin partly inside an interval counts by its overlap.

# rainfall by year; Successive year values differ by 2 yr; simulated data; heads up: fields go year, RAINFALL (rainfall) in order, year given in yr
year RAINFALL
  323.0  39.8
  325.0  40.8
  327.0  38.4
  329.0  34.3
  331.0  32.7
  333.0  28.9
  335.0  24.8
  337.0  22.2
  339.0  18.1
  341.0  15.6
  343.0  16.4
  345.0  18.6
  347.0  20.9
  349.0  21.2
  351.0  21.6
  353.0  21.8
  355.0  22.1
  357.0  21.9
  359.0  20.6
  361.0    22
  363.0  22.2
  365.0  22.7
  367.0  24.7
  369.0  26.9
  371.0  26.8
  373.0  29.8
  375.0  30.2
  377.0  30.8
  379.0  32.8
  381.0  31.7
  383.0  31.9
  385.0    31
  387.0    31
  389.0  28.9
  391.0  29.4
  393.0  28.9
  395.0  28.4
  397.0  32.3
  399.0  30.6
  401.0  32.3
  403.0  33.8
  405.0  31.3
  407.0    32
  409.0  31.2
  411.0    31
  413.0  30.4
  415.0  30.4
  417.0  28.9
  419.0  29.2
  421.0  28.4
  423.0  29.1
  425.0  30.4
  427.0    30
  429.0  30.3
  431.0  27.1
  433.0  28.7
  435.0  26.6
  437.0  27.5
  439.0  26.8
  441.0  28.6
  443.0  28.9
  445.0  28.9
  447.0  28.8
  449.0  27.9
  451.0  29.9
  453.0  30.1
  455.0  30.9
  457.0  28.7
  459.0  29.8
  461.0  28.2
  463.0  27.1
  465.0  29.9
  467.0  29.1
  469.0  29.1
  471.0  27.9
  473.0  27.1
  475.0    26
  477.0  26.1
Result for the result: 1.3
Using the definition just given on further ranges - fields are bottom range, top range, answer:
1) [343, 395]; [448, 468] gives 1.13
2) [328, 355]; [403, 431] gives 1.32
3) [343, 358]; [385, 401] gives 1.45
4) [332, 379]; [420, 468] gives 1.24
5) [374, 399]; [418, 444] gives 0.93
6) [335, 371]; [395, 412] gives 1.48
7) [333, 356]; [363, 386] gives 1.39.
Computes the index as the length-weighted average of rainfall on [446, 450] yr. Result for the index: 28.4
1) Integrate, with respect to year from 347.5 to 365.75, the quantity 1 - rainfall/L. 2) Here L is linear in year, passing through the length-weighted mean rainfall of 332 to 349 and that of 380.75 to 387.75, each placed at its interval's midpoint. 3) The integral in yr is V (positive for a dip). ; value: 2.1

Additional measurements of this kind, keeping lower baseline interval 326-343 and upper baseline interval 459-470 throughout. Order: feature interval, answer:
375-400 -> -3.1 yr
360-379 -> 0.3 yr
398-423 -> -2.7 yr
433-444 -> 0.2 yr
